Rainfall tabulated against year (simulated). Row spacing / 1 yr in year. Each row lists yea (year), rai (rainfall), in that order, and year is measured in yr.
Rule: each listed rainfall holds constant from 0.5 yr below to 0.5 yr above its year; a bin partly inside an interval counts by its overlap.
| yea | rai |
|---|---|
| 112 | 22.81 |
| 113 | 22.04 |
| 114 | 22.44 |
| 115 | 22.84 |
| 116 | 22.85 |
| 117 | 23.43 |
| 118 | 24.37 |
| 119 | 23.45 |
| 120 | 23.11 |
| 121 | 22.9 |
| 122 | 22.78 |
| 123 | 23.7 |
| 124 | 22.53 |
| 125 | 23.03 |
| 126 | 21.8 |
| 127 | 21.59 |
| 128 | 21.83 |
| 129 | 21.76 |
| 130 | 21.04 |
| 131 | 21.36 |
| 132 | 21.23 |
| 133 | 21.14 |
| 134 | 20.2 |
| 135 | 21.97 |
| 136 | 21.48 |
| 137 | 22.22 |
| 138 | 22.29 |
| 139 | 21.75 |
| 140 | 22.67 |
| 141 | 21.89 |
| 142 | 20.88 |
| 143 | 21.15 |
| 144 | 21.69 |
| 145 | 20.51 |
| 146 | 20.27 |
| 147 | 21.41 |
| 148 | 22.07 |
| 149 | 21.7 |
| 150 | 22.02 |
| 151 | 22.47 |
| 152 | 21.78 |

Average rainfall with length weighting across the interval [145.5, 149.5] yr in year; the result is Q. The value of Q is 21.4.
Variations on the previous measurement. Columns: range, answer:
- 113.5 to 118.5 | 23.2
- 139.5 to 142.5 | 21.8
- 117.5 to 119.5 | 23.9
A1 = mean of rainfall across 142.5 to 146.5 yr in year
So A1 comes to 20.9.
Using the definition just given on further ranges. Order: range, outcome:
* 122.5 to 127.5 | 22.5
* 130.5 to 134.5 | 21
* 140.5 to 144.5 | 21.4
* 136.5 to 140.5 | 22.2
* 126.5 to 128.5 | 21.7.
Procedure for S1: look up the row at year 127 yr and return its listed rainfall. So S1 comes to 21.59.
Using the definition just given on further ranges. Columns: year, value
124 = 22.53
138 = 22.29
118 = 24.37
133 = 21.14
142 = 20.88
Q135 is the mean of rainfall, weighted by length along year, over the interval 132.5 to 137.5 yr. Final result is 21.4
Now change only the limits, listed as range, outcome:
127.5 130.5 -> 21.5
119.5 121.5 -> 23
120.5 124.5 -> 23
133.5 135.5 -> 21.1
